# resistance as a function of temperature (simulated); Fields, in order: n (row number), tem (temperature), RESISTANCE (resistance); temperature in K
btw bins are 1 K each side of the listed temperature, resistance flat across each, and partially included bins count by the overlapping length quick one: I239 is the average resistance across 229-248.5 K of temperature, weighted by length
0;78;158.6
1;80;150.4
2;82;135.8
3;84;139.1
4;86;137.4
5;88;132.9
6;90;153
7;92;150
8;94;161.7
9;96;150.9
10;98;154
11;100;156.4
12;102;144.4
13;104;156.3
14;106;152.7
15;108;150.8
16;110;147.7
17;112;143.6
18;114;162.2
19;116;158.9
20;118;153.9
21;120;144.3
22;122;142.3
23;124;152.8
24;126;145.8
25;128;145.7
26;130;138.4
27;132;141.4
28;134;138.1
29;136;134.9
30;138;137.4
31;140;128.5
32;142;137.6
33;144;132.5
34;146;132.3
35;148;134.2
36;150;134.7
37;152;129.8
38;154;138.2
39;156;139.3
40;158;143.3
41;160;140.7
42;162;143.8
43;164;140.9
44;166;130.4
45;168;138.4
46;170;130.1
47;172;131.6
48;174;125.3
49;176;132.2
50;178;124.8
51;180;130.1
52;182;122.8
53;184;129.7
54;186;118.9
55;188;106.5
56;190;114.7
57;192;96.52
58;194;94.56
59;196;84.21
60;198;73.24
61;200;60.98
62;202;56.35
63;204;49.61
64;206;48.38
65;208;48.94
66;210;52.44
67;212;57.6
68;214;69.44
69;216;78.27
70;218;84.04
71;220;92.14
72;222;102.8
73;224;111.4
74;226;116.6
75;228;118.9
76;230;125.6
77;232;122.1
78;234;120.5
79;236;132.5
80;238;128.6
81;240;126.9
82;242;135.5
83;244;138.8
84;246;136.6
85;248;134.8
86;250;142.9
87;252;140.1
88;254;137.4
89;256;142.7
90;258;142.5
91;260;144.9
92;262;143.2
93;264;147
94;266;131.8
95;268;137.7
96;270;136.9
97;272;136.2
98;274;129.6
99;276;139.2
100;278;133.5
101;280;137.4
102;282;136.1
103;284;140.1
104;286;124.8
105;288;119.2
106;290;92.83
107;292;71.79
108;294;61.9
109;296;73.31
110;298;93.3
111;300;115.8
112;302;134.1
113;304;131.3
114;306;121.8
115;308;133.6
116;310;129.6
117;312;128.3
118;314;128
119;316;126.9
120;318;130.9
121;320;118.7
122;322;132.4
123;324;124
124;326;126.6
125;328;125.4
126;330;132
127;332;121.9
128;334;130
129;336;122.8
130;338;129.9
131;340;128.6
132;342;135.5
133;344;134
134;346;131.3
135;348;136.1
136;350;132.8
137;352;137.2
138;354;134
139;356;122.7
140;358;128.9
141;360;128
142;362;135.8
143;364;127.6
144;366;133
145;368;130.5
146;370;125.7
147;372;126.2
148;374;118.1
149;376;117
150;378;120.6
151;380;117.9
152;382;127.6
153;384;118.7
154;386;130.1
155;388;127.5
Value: 130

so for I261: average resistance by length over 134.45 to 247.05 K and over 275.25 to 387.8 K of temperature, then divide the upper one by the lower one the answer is 1.09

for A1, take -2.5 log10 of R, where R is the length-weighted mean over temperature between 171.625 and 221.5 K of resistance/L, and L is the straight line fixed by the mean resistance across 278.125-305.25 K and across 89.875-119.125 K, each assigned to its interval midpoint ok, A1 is 0.41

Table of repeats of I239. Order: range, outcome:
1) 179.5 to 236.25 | 93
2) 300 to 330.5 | 128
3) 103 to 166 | 142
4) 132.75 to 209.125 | 117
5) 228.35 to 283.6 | 135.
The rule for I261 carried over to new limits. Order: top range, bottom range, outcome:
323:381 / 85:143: 0.87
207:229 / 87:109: 0.56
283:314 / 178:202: 1.10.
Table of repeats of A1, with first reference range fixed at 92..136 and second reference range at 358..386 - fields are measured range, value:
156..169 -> 0.040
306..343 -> 0.016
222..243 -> 0.129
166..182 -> 0.110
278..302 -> 0.223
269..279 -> -0.005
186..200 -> 0.446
